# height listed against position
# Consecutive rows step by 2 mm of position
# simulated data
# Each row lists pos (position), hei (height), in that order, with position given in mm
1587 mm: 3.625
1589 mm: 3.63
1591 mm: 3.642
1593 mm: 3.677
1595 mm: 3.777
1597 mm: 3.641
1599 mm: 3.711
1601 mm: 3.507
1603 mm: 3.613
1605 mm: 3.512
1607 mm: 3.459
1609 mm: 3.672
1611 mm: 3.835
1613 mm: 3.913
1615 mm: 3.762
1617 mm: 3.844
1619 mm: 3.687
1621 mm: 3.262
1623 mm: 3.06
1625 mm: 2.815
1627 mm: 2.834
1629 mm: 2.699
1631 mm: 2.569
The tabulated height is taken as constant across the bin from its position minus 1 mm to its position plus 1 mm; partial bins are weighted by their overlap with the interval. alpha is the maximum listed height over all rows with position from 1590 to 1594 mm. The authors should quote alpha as 3.677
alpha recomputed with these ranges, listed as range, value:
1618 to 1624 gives 3.687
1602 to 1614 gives 3.913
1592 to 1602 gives 3.777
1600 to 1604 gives 3.613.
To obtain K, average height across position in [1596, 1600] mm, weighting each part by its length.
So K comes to 3.68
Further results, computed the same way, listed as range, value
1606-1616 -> 3.73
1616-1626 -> 3.33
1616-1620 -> 3.77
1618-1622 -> 3.47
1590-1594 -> 3.66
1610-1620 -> 3.81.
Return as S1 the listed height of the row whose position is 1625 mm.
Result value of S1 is 2.815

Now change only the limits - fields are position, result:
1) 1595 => 3.777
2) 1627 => 2.834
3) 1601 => 3.507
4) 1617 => 3.844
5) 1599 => 3.711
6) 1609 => 3.672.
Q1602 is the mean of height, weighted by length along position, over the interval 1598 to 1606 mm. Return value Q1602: 3.59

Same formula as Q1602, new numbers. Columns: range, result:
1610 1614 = 3.87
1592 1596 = 3.73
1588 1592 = 3.64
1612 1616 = 3.84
